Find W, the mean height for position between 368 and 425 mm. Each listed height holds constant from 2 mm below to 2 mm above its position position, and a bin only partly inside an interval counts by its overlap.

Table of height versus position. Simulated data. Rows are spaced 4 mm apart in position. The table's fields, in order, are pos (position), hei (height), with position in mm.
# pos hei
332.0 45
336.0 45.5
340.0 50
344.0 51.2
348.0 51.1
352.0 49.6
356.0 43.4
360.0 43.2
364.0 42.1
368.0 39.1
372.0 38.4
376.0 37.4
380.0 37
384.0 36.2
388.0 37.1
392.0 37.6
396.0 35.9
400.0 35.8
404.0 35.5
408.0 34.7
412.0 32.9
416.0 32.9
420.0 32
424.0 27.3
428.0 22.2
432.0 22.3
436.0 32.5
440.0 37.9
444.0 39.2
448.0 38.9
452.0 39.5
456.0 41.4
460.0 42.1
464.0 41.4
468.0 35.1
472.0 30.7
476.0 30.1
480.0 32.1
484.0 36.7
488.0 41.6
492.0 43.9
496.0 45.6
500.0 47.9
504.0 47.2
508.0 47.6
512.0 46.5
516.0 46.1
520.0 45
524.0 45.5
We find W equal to 35.3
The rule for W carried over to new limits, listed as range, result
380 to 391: 36.8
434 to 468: 38.9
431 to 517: 39.5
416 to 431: 27.6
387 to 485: 34.5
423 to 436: 25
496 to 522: 46.6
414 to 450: 31.7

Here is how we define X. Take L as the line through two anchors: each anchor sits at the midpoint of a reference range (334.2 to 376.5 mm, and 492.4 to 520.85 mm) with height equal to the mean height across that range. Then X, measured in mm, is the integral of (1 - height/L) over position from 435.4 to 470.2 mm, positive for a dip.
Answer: 5.3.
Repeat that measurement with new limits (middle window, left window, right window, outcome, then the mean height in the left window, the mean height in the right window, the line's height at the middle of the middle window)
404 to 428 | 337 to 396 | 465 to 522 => 5.95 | 42.2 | 41.2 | 41.8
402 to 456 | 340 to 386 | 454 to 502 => 9.88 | 42.9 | 39.1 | 40.7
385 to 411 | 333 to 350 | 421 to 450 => 1.72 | 49.2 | 31.5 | 38.6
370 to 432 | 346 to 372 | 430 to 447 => 7.73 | 44.3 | 33.3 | 38.5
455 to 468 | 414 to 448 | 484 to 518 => -1.16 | 31.3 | 45.3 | 37.4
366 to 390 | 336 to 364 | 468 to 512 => 4.44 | 47.5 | 40.4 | 46.1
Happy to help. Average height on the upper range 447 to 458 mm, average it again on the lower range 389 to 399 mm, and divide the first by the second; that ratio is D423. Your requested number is 1.09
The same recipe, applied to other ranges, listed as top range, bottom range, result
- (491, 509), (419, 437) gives 1.74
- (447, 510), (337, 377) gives 0.90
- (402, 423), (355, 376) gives 0.82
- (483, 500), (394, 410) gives 1.21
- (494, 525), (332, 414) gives 1.14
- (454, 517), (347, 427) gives 1.09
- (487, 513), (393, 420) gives 1.33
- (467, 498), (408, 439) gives 1.25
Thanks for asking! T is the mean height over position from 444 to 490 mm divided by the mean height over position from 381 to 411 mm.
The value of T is 1.04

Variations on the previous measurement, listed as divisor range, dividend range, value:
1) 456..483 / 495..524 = 1.30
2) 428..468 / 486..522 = 1.26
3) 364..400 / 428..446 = 0.85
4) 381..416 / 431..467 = 1.06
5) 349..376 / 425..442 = 0.67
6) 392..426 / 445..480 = 1.10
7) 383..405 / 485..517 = 1.25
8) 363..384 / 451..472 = 1.02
